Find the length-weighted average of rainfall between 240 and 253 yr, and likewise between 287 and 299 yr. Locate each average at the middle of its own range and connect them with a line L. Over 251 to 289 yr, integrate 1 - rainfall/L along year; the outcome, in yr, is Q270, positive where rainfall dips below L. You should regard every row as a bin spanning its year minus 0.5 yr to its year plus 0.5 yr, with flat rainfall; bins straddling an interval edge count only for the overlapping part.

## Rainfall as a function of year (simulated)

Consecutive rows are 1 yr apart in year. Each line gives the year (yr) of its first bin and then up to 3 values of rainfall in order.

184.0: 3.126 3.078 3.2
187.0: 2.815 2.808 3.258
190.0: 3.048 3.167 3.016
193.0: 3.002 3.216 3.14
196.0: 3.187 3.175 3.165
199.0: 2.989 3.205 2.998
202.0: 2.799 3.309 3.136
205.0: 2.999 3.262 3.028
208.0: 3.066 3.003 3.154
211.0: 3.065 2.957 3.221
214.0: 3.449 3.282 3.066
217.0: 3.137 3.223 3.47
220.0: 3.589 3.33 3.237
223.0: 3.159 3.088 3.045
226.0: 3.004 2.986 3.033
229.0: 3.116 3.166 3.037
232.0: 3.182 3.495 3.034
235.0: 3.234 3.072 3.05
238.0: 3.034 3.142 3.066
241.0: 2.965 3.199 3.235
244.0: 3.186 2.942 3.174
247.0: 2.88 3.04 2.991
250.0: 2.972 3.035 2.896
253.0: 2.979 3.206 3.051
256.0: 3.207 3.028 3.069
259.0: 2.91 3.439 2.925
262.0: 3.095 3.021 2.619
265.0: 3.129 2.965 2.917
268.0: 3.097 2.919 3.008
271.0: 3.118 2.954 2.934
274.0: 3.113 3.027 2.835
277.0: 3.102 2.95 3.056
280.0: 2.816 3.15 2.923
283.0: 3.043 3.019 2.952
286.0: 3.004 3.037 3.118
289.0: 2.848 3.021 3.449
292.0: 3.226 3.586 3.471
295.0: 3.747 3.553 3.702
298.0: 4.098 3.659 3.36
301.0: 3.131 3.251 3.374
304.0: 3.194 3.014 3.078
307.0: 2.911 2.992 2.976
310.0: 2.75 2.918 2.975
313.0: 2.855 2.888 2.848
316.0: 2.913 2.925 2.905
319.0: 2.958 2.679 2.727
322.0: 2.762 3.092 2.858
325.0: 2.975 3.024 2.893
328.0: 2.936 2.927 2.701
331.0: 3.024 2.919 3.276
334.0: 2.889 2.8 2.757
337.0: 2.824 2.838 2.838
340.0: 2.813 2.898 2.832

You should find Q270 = 2.6 yr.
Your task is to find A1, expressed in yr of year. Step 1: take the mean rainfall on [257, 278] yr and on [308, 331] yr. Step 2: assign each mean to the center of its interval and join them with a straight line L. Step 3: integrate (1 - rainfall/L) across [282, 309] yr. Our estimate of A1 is -2.8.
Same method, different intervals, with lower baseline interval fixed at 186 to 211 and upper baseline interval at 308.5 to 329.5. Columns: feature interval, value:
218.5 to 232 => -0.6 yr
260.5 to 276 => -0.1 yr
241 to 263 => -0.5 yr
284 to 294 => -0.7 yr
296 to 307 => -1.7 yr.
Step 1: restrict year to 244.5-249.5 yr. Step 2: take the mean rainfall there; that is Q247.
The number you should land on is 3.01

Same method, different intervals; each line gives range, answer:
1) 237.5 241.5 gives 3.05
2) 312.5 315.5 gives 2.86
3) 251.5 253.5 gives 2.94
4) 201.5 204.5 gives 3.08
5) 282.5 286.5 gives 3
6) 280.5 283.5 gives 3.04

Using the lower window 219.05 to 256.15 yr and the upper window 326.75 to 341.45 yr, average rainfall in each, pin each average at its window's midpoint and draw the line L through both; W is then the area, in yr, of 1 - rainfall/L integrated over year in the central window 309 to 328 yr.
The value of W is 0.2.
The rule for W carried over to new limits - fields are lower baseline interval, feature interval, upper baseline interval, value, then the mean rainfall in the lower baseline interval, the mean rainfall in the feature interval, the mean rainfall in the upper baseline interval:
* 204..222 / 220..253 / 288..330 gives 0.7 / 3.19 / 3.1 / 3.1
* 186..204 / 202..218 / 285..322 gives -0.2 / 3.08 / 3.13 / 3.14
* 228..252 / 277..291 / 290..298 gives 1.8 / 3.09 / 3.02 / 3.54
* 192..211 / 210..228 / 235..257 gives -0.6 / 3.1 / 3.19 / 3.07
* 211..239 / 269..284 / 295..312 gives 1.1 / 3.17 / 3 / 3.25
